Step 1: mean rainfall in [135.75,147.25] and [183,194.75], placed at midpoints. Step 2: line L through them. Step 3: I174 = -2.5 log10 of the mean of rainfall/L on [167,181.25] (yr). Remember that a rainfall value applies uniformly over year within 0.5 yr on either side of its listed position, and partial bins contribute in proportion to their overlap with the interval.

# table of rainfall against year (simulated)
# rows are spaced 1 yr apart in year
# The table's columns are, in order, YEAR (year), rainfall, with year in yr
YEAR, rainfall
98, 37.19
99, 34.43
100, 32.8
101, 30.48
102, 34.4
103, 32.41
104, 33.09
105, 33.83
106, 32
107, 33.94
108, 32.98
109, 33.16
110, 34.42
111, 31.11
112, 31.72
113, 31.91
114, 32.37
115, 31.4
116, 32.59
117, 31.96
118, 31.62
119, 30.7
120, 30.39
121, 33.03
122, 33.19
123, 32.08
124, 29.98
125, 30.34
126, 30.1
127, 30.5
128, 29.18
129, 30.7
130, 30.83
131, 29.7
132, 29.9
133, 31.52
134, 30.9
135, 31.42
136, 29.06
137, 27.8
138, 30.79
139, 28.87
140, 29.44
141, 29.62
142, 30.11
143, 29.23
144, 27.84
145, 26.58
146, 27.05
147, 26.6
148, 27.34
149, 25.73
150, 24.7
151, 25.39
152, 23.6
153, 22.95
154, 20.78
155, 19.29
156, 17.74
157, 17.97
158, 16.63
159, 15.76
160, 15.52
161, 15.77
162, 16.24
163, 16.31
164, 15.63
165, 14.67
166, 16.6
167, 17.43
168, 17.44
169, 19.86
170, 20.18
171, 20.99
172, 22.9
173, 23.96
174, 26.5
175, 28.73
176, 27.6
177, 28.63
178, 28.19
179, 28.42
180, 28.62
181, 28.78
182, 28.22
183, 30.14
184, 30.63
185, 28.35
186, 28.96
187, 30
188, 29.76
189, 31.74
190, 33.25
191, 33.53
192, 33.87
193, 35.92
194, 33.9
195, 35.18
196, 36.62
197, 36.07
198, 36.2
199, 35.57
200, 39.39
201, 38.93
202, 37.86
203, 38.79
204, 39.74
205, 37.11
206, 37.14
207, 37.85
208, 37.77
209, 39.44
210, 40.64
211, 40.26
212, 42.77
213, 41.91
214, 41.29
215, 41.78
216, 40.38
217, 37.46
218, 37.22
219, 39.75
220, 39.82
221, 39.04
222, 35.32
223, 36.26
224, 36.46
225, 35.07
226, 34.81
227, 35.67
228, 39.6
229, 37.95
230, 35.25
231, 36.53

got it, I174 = 0.24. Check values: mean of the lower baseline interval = 28.6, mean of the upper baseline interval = 31.8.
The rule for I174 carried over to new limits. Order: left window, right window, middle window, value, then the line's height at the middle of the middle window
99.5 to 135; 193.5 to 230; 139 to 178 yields 0.46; 34.5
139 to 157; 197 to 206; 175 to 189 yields 0.15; 33.3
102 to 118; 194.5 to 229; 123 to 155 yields 0.21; 34.2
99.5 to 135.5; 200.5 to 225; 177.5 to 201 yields 0.15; 37.1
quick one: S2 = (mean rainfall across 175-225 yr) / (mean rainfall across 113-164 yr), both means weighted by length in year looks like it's 1.3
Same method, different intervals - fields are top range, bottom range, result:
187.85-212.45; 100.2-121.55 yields 1.14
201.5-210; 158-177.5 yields 1.92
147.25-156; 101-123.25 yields 0.72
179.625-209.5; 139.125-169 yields 1.58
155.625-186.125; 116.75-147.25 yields 0.74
